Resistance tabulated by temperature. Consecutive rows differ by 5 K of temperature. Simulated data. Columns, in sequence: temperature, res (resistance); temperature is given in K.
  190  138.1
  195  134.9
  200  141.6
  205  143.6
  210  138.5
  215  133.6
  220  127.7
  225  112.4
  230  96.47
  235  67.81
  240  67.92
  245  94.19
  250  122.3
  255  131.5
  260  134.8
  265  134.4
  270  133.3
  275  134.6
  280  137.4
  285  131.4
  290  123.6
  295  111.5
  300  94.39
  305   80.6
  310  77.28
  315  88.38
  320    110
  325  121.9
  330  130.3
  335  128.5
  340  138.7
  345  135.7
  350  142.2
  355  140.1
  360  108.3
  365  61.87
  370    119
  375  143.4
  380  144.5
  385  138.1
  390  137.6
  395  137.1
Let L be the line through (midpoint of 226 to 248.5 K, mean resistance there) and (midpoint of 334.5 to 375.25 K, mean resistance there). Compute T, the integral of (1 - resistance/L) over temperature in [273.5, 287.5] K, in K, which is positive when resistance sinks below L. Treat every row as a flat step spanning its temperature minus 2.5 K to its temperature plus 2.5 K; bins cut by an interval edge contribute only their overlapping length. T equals -4.98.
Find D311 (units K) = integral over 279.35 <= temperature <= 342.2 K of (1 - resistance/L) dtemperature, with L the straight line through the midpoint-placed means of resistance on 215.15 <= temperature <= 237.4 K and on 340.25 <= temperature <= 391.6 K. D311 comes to 3.1 K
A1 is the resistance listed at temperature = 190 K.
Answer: 138.1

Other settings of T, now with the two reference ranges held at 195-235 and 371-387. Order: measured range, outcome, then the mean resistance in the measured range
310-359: 4.6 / 123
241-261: 1.9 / 116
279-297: 0.8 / 125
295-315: 6.7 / 88.1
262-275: -0.5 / 134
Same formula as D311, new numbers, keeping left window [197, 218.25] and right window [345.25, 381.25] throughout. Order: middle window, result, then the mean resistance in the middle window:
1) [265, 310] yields 4.77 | 117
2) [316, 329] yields 1.28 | 114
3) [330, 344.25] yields -0.88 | 133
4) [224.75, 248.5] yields 8.56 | 86.9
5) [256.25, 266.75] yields -0.08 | 134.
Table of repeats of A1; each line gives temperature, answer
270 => 133.3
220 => 127.7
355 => 140.1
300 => 94.39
